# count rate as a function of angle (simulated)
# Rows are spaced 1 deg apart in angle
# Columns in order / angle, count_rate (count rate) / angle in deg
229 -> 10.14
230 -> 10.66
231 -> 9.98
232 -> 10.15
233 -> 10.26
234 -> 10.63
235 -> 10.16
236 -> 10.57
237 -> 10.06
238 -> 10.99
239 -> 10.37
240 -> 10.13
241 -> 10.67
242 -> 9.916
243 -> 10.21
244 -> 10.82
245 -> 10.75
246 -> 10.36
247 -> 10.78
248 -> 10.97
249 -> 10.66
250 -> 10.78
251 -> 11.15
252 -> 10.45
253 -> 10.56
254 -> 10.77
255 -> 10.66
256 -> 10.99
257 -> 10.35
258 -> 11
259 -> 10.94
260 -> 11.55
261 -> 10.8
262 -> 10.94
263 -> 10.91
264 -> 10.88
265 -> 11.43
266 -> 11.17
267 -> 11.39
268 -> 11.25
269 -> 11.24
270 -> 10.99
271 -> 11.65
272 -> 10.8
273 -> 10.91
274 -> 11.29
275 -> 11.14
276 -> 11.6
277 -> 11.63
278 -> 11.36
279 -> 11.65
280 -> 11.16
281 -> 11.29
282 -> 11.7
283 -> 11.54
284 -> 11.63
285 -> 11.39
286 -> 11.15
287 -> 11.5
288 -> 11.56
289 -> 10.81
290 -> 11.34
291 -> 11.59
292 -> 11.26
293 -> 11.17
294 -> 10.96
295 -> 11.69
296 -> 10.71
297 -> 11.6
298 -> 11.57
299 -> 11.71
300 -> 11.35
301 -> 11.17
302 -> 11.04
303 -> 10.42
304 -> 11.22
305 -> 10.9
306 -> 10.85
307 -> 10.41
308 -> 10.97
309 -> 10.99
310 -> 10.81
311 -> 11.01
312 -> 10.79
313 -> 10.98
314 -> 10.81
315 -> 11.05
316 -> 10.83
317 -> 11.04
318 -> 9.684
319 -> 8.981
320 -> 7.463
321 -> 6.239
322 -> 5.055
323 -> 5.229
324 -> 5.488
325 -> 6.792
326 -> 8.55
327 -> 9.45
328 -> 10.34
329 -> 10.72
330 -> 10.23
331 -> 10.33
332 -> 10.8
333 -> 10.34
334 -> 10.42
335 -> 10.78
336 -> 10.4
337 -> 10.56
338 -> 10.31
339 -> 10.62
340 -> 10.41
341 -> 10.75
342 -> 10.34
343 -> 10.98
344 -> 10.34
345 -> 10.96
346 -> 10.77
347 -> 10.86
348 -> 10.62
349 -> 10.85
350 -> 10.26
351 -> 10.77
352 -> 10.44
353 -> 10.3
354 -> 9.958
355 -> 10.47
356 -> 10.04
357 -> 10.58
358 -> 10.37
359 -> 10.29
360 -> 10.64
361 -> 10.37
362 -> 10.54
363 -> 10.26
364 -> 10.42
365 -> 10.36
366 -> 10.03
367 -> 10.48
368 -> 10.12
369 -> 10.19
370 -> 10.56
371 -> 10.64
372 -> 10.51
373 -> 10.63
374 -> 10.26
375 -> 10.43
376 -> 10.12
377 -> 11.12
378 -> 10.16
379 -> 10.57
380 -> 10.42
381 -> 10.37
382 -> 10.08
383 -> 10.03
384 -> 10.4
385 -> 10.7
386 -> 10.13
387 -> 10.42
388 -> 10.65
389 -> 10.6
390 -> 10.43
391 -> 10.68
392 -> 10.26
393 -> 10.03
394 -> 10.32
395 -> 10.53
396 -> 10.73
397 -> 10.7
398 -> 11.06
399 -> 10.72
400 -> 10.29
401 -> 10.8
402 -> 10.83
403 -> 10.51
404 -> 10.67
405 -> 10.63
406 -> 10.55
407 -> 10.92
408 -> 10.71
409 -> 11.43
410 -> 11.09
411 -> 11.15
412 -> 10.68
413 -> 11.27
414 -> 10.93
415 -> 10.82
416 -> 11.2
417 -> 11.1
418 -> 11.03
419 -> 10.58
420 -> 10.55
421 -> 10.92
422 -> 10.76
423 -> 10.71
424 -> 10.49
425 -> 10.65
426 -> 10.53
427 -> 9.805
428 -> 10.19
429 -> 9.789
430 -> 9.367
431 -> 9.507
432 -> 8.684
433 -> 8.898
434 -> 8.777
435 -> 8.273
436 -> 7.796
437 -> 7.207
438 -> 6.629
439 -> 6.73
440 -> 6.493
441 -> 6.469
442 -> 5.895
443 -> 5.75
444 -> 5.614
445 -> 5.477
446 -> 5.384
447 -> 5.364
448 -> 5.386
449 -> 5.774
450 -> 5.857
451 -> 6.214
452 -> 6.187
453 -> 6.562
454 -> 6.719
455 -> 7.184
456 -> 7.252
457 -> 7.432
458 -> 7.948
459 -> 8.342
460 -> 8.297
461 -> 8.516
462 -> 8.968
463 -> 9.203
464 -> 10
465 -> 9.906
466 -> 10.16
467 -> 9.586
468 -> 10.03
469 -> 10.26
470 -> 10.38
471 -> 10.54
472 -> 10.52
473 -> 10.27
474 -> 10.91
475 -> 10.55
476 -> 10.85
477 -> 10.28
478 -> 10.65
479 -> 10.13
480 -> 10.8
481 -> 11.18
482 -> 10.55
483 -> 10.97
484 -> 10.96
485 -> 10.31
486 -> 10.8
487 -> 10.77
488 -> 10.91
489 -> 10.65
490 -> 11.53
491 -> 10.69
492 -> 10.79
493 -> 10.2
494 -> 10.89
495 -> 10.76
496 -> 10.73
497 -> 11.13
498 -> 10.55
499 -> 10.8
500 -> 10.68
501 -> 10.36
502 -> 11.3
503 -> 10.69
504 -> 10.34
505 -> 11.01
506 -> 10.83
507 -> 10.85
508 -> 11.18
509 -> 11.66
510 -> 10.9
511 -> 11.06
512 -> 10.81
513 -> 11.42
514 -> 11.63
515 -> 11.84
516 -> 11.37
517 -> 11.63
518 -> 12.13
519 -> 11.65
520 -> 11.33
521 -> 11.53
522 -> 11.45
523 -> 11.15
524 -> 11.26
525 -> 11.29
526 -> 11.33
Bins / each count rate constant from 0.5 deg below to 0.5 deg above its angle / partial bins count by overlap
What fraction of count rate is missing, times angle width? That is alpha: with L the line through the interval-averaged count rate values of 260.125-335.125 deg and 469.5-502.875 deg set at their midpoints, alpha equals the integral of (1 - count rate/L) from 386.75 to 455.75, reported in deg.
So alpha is 9.4 deg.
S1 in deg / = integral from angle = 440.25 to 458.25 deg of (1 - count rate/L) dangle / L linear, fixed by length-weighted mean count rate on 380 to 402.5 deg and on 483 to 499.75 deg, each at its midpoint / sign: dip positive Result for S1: 7.5 deg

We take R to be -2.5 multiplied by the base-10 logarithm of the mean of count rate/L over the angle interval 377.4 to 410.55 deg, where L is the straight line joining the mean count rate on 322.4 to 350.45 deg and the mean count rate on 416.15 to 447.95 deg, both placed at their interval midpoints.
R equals -0.16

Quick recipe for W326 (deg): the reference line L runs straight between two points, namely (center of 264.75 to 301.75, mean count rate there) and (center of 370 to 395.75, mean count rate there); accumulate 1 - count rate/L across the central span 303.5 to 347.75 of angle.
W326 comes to 4.1 deg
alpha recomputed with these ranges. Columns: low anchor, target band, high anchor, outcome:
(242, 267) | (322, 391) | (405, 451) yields -3.3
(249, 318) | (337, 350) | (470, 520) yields 0.5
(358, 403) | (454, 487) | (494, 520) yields 3.5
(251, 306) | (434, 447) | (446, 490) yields 4.0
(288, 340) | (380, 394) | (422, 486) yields -1.4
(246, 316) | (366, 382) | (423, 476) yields -1.4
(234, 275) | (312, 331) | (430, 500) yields 2.4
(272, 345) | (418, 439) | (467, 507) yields 2.2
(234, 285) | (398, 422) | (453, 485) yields -2.1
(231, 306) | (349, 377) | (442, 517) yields 0.0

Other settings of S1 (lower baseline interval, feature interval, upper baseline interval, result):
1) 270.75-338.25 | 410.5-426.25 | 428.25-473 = -4.4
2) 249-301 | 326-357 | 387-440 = 0.7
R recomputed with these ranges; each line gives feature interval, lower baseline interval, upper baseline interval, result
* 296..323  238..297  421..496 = 0.04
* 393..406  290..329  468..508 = -0.02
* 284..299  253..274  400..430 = -0.04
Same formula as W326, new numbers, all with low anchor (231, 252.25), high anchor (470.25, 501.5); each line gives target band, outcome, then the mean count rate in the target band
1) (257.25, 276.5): -1.1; 11.1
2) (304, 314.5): -0.3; 10.9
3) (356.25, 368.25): 0.3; 10.4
